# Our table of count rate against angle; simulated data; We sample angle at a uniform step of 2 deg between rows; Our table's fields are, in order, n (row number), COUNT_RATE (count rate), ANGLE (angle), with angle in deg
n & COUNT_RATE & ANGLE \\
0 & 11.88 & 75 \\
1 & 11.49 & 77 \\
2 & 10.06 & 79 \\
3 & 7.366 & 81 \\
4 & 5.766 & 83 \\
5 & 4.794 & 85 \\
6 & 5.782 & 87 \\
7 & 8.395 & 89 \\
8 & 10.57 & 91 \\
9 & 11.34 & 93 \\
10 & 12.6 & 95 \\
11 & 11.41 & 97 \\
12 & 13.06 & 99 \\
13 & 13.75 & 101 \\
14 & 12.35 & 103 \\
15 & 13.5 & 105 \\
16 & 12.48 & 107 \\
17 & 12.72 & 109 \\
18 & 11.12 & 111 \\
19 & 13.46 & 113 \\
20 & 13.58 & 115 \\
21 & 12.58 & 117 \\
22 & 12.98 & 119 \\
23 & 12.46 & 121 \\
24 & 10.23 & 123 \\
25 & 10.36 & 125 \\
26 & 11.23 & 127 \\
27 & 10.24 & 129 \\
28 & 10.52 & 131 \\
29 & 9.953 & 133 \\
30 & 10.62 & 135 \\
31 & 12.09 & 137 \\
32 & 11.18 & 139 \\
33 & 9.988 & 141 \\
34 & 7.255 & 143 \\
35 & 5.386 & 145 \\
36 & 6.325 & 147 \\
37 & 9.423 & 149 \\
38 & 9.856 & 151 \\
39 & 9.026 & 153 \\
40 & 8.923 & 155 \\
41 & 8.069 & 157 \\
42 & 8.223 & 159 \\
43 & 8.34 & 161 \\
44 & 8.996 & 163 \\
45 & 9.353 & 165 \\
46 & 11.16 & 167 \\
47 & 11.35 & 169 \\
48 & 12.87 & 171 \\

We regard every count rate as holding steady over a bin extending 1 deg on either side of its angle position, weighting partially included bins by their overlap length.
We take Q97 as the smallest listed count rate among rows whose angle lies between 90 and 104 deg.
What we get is 10.57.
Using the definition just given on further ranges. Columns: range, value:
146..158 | 6.325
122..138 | 9.953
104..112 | 11.12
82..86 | 4.794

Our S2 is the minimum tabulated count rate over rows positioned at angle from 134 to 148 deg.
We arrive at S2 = 5.386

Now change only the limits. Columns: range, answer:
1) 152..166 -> 8.069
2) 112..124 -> 10.23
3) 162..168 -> 8.996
